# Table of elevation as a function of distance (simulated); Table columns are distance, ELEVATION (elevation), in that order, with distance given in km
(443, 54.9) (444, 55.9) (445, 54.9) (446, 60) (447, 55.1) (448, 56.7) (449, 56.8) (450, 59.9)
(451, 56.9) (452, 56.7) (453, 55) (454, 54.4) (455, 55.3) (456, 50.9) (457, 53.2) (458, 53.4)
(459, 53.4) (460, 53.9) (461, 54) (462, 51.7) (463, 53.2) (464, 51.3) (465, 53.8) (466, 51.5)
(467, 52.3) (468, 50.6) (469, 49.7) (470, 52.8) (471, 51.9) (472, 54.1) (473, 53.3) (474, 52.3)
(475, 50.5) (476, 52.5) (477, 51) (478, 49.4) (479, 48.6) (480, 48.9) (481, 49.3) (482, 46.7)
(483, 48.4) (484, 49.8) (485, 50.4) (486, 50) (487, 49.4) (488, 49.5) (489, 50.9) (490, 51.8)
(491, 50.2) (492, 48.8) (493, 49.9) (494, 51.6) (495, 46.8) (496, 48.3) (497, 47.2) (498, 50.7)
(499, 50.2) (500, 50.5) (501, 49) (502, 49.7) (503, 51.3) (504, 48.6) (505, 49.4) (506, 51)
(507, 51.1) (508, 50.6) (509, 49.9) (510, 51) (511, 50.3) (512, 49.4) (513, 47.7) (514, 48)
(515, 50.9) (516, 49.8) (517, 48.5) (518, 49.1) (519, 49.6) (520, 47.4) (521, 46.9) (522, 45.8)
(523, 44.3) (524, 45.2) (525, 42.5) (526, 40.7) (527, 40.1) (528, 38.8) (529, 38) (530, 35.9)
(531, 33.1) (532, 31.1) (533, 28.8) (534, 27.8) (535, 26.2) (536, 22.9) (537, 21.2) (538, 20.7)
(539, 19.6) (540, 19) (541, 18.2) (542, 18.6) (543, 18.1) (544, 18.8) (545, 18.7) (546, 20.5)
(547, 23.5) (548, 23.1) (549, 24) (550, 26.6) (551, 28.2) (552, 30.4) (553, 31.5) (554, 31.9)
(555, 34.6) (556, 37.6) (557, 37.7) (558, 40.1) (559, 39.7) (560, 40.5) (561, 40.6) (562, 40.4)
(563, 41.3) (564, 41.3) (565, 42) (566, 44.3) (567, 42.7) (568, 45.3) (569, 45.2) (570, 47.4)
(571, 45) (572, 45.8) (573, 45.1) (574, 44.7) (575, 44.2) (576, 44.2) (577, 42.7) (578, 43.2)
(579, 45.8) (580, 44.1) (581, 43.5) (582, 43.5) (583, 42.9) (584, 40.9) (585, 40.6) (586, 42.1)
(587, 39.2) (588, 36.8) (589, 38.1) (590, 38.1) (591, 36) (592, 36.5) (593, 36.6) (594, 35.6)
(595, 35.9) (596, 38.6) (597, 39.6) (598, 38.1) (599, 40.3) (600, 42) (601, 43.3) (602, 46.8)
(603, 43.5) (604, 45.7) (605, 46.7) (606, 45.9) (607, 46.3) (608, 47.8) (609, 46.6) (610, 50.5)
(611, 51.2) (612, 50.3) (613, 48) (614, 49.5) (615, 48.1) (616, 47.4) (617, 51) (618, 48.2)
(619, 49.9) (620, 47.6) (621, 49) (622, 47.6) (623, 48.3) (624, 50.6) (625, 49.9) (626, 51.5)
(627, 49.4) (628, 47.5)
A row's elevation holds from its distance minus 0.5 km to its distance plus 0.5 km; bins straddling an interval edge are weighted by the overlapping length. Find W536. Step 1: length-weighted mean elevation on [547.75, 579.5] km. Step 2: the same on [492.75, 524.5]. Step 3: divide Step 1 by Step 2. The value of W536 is 0.80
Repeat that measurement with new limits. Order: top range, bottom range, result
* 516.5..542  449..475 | 0.65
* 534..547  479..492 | 0.42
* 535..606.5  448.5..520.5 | 0.72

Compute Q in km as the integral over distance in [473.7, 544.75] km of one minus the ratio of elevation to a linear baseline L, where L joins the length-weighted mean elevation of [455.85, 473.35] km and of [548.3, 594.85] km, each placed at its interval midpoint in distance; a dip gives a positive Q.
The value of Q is 6.4 km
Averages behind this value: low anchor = 52.5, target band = 43.2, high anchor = 39.6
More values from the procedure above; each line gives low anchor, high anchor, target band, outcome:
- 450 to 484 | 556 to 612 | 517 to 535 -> 2.75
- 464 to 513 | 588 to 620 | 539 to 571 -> 9.52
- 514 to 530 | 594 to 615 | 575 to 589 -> 0.81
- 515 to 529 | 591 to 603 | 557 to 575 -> -0.48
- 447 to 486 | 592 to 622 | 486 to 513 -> 0.47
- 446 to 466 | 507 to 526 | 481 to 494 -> 0.37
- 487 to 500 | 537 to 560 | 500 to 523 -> -3.96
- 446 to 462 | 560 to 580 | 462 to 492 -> 1.15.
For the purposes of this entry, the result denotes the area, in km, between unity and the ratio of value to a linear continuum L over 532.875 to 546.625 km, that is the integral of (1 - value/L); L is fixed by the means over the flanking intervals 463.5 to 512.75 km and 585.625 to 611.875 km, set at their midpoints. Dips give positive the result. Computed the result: 7.5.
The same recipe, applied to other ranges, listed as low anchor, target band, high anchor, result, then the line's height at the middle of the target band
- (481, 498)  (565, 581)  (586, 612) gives -0.3 km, 43.8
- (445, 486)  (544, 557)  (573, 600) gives 4.9 km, 44.2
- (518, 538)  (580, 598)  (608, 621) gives 2.5 km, 45.5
